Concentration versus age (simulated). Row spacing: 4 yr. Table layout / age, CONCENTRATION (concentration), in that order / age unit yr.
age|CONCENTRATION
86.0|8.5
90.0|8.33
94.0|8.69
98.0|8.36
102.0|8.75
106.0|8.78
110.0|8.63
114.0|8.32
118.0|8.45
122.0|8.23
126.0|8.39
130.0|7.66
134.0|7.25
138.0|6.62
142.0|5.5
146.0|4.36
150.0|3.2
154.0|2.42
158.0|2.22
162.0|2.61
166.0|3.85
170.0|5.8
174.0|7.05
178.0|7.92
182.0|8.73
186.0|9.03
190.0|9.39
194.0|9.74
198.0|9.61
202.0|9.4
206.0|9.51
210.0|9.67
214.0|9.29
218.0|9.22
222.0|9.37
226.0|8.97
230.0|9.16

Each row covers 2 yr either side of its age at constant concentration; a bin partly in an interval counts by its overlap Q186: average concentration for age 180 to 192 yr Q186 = 9.05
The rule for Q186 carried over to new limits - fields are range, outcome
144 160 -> 3.05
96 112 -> 8.63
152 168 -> 2.77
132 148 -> 5.93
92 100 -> 8.52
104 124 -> 8.48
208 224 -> 9.39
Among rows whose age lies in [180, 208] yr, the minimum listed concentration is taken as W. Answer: 8.73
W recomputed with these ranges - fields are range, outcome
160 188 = 2.61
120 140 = 6.62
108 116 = 8.32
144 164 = 2.22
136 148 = 4.36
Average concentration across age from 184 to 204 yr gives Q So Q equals 9.43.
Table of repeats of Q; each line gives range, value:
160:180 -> 5.45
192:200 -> 9.68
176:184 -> 8.32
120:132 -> 8.09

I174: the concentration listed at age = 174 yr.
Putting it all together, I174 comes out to 7.05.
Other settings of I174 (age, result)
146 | 4.36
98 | 8.36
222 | 9.37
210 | 9.67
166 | 3.85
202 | 9.4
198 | 9.61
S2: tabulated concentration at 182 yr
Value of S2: 8.73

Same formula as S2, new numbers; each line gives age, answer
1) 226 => 8.97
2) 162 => 2.61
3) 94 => 8.69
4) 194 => 9.74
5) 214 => 9.29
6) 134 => 7.25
